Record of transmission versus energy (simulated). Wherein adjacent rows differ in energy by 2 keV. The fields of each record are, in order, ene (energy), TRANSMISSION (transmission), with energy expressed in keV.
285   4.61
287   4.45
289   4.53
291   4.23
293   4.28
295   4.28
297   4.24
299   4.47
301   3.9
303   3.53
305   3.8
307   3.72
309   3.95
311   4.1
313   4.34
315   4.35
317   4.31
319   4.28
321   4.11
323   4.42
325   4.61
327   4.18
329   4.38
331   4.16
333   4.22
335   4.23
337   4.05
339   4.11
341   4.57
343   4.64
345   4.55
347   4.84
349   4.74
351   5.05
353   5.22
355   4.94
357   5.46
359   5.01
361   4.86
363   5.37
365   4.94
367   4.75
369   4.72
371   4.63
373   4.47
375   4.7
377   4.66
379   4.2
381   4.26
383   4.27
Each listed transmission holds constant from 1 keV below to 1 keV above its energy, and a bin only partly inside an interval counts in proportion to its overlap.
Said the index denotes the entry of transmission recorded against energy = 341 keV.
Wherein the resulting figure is 4.57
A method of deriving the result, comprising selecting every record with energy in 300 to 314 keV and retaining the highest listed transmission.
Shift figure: 4.34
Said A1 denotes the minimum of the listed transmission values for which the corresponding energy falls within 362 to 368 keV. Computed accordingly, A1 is 4.75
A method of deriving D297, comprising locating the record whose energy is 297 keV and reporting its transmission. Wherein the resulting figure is 4.24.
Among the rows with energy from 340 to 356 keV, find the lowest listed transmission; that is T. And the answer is 4.55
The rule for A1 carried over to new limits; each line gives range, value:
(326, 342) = 4.05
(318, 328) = 4.11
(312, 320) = 4.28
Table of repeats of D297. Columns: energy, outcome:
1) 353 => 5.22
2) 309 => 3.95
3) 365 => 4.94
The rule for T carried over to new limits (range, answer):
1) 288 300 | 4.23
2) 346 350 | 4.74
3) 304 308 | 3.72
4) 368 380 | 4.2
